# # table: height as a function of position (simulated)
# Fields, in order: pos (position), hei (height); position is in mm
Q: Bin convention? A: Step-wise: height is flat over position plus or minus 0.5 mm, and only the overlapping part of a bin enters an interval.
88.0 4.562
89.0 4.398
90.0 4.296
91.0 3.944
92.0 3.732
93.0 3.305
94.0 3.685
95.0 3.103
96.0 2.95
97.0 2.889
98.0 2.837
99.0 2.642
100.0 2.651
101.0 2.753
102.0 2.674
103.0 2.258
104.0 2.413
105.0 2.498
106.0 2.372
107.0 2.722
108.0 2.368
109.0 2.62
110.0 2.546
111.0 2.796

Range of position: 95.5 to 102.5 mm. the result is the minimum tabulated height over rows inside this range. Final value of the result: 2.642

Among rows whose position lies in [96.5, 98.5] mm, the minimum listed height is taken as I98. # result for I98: 2.837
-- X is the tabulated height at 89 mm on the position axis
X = 4.398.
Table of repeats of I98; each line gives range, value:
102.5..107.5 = 2.258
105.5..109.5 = 2.368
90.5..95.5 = 3.103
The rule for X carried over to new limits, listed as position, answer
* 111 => 2.796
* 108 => 2.368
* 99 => 2.642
